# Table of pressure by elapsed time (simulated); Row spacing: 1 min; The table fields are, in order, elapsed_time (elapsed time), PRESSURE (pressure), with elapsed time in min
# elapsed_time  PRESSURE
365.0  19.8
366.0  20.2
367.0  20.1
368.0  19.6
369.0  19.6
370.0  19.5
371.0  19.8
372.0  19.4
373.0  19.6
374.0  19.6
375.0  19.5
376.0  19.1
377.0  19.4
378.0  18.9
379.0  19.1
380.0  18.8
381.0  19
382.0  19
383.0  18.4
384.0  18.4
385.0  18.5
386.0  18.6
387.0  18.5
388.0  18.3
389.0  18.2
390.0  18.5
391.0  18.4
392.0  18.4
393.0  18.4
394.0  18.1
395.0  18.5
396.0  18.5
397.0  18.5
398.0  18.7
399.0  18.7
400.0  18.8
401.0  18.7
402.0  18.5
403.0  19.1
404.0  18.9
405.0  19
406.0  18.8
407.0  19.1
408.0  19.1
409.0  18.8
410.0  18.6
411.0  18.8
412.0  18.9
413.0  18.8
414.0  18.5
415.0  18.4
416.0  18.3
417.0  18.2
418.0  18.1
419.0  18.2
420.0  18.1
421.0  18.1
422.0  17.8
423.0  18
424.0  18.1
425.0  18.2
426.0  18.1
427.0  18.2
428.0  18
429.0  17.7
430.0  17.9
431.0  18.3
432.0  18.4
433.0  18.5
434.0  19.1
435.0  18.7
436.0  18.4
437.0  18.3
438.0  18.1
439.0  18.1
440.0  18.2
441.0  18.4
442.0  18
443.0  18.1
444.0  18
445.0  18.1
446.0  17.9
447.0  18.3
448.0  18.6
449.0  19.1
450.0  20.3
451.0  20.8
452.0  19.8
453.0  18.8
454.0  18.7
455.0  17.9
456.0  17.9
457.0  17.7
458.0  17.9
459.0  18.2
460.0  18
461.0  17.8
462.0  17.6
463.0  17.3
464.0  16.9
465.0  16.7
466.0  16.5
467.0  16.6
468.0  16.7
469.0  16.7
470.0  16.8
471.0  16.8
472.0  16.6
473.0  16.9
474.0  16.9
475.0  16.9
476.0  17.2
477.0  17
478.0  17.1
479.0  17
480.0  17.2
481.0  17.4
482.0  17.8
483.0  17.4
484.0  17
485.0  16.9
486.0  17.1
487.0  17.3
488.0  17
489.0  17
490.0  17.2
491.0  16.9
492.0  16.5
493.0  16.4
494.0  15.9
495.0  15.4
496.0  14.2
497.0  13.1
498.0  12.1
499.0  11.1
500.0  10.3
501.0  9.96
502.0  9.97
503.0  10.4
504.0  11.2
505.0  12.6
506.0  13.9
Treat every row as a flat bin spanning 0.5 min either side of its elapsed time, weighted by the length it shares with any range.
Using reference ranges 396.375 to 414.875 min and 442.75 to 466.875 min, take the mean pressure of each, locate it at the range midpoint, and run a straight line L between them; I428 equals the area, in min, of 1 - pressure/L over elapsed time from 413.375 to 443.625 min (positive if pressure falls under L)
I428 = 0.5 min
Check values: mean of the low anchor 18.8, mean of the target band 18.2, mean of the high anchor 18.2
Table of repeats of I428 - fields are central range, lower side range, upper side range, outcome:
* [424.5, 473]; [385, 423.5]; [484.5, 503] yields -4.3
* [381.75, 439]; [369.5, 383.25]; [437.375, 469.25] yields 0.8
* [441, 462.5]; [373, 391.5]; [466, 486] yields -1.2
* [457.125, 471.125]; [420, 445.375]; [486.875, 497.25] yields -0.1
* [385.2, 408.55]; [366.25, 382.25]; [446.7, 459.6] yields 0.7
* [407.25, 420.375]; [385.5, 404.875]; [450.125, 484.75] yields -0.2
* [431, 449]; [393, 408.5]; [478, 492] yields -0.3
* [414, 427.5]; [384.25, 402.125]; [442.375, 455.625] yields 0.3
